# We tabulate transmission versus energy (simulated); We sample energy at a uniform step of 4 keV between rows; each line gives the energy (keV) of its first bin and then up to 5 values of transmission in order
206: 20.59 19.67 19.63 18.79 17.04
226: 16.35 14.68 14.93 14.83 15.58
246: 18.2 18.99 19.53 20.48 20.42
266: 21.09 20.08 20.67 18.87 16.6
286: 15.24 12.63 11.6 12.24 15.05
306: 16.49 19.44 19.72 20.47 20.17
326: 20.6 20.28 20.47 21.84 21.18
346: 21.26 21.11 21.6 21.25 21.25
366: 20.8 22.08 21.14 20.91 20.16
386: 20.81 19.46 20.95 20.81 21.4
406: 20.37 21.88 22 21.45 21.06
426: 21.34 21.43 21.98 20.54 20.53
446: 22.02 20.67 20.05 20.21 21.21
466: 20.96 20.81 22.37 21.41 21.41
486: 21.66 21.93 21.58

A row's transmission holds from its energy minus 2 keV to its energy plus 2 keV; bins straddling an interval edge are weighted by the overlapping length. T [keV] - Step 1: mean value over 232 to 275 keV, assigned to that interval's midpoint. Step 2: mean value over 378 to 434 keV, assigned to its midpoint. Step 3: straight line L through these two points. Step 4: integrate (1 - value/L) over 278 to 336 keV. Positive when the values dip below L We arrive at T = 6.5 keV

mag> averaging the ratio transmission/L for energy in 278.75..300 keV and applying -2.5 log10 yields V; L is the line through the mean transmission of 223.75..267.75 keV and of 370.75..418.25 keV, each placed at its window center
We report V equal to 0.31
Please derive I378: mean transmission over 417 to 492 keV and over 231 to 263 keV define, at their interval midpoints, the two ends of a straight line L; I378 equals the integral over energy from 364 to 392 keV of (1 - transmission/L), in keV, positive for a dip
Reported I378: -1.2 keV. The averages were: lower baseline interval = 17.7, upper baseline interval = 21.2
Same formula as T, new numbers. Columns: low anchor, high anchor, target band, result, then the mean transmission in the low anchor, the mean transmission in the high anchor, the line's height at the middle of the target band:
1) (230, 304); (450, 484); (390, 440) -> -3.0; 17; 21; 20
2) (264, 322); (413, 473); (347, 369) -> -2.7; 17.3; 21.1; 18.9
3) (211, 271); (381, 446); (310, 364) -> -3.0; 18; 21.1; 19.7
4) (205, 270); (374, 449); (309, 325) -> -0.4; 18.2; 21.1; 19.5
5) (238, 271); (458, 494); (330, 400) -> -2.7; 19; 21.4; 20.2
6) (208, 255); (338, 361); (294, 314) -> 4.1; 17.3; 21.3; 19.8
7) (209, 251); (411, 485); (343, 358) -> -1.5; 17.1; 21.2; 19.3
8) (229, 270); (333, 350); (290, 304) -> 4.8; 18.1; 21.2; 19.7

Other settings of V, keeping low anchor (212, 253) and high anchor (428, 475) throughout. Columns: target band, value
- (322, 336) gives -0.09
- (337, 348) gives -0.13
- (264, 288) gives -0.06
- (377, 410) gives -0.04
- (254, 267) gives -0.17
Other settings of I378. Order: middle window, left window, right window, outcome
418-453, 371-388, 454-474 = -0.5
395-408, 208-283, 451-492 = -0.4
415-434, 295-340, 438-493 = -0.9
